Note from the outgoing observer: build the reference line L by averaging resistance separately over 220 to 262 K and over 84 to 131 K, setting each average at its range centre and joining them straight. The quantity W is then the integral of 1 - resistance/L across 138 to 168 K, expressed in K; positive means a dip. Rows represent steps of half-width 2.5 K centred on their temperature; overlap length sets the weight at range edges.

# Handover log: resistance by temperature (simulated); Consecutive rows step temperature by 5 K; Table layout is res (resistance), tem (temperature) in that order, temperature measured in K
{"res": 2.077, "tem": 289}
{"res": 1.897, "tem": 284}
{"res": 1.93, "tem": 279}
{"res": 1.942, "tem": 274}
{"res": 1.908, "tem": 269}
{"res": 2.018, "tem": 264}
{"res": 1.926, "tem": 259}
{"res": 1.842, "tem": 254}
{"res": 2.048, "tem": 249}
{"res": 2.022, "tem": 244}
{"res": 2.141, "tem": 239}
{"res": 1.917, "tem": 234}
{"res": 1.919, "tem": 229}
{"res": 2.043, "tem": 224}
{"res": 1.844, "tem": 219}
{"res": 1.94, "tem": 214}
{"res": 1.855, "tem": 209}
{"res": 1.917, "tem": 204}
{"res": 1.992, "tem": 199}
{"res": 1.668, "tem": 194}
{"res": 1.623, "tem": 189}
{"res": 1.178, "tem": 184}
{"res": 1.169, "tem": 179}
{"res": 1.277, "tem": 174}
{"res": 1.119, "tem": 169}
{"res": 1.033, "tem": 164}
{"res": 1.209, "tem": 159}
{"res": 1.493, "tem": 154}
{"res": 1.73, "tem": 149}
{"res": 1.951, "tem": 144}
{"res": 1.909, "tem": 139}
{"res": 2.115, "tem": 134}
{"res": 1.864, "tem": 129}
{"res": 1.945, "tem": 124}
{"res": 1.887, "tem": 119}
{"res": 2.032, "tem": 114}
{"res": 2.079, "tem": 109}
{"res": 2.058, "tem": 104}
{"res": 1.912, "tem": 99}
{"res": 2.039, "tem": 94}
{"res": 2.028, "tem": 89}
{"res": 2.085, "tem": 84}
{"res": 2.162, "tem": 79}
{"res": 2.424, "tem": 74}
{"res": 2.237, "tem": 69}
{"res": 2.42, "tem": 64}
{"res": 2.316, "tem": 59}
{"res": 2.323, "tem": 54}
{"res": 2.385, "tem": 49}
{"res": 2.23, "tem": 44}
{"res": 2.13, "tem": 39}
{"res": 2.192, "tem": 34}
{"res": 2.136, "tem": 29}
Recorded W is 7.1 K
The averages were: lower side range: 1.99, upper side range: 1.98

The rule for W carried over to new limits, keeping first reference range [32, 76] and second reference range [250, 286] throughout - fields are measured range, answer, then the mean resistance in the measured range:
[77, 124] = 4.04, 2.03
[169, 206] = 9.87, 1.51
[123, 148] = 2.45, 1.94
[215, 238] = 0.63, 1.95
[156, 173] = 7.76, 1.15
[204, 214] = 0.68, 1.89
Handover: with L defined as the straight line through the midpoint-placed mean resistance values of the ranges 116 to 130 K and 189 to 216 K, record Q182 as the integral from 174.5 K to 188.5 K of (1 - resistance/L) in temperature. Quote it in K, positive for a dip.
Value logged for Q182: 4.60 K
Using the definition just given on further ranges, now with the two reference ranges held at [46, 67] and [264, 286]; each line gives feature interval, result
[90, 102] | 1.5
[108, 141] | 3.7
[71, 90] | 1.0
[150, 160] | 3.4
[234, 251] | -0.5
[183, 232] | 5.7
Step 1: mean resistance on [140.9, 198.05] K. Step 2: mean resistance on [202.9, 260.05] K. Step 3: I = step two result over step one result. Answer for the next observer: 1.37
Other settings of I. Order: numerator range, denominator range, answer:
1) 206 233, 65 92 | 0.87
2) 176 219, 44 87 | 0.73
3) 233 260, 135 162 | 1.19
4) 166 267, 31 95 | 0.79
